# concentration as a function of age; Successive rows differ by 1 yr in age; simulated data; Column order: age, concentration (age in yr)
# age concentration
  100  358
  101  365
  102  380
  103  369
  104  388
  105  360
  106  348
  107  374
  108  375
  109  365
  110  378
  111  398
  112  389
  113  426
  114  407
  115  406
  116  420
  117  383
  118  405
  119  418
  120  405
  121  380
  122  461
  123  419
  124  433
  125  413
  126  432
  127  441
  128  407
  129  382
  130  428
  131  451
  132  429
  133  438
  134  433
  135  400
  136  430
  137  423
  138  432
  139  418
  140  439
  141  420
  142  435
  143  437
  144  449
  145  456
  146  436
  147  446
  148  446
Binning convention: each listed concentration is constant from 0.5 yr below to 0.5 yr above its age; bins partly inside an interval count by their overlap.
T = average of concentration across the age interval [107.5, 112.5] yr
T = 381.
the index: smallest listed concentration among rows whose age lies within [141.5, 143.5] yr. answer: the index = 435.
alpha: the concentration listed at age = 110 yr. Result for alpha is 378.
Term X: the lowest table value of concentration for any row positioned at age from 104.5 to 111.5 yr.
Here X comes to 348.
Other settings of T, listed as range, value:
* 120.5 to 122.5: 420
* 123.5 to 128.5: 425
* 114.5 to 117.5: 403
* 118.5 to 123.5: 417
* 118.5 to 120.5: 412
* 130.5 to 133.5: 439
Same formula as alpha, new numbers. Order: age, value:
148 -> 446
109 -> 365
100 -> 358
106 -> 348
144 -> 449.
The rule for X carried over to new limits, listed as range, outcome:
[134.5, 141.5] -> 400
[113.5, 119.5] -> 383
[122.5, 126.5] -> 413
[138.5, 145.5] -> 418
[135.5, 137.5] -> 423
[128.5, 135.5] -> 382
